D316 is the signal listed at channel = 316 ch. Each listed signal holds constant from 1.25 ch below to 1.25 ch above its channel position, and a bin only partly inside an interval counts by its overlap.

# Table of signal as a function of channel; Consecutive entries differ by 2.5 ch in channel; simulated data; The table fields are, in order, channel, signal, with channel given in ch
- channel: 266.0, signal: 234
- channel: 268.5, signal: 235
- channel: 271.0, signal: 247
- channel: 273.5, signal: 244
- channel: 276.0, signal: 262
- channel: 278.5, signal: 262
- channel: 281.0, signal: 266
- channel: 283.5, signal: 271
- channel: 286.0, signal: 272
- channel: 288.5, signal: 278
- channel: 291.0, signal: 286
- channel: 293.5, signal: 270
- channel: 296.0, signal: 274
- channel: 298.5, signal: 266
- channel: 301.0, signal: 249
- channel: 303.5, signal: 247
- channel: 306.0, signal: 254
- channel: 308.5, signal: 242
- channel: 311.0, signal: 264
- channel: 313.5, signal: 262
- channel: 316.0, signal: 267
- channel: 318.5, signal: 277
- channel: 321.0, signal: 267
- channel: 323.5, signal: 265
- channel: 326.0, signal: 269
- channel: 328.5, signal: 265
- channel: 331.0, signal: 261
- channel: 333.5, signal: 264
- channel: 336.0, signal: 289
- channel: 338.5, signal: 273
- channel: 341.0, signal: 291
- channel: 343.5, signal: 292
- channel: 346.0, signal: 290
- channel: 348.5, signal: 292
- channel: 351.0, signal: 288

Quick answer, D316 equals 267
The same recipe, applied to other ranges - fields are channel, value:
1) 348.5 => 292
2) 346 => 290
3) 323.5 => 265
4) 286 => 272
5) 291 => 286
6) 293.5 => 270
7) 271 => 247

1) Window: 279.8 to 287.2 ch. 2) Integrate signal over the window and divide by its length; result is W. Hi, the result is 270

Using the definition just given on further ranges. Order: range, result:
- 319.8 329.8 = 266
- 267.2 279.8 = 250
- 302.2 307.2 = 250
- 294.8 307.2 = 258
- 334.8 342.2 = 284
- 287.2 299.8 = 275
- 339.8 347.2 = 291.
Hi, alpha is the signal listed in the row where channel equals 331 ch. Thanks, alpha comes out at 261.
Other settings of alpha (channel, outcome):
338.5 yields 273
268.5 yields 235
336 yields 289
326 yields 269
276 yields 262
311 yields 264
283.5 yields 271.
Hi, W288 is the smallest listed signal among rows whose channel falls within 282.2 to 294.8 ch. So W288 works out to 270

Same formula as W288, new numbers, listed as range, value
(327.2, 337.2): 261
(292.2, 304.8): 247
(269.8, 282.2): 244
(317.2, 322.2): 267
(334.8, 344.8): 273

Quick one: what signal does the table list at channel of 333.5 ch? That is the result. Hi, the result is 264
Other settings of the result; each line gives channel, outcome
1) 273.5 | 244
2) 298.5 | 266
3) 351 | 288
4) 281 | 266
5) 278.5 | 262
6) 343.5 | 292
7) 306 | 254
